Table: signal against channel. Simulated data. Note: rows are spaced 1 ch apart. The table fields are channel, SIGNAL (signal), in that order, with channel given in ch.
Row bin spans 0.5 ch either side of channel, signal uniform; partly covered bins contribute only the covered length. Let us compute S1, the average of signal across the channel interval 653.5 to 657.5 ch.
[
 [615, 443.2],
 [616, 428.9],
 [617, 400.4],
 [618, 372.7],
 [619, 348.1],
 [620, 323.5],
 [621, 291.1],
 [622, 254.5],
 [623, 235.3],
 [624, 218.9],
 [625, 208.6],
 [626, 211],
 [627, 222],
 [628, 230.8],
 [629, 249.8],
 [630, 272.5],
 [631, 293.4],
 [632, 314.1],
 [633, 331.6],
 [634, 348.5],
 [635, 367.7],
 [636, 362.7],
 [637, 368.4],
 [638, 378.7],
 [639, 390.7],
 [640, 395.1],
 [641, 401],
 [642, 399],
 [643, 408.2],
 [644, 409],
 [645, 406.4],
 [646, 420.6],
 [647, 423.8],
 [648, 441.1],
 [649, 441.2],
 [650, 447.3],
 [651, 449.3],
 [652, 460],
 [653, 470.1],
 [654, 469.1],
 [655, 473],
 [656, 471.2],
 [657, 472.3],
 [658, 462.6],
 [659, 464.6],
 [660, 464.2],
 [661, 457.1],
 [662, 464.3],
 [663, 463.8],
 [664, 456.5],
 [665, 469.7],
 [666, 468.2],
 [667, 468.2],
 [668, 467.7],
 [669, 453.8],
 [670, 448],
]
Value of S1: 471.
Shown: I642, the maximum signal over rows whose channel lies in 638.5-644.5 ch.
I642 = 409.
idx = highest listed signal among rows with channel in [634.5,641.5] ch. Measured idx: 401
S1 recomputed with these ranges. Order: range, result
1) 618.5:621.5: 321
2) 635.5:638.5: 370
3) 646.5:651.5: 441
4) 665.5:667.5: 468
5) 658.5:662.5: 463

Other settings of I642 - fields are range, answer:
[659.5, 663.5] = 464.3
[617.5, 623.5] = 372.7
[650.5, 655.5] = 473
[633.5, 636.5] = 367.7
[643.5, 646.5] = 420.6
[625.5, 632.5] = 314.1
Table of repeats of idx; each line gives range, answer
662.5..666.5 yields 469.7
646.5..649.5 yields 441.2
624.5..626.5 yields 211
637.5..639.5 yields 390.7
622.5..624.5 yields 235.3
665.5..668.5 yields 468.2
